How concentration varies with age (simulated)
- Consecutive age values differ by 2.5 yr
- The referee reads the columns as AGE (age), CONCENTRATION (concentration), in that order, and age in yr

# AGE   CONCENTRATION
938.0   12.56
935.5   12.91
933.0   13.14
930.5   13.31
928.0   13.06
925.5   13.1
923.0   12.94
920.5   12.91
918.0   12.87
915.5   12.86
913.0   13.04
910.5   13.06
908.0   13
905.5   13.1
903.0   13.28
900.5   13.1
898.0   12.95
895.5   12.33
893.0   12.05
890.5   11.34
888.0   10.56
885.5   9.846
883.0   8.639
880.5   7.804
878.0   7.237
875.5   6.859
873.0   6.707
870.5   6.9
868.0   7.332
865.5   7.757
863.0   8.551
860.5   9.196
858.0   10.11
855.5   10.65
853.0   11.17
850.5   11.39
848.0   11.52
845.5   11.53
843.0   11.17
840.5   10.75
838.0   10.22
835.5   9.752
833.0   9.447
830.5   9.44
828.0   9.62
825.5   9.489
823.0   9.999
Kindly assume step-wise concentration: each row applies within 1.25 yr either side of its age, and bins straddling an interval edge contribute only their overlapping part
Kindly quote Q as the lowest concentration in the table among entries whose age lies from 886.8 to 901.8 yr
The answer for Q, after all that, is 10.56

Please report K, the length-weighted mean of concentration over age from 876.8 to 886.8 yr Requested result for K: 8.4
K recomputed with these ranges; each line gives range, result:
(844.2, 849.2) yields 11.5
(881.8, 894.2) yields 10.5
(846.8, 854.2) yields 11.4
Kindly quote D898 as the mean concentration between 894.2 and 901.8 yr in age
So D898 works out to 12.8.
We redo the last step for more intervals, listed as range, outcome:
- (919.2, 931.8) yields 13.1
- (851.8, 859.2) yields 10.6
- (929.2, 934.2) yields 13.2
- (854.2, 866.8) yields 9.25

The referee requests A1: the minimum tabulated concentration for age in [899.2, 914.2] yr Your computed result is 13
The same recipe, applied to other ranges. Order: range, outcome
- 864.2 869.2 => 7.332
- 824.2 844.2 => 9.44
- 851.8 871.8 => 6.9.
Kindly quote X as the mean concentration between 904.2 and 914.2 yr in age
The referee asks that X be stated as 13.1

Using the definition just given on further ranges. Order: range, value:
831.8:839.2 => 9.81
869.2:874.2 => 6.81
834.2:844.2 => 10.5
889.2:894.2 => 11.7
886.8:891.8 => 11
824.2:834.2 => 9.5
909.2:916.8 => 13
